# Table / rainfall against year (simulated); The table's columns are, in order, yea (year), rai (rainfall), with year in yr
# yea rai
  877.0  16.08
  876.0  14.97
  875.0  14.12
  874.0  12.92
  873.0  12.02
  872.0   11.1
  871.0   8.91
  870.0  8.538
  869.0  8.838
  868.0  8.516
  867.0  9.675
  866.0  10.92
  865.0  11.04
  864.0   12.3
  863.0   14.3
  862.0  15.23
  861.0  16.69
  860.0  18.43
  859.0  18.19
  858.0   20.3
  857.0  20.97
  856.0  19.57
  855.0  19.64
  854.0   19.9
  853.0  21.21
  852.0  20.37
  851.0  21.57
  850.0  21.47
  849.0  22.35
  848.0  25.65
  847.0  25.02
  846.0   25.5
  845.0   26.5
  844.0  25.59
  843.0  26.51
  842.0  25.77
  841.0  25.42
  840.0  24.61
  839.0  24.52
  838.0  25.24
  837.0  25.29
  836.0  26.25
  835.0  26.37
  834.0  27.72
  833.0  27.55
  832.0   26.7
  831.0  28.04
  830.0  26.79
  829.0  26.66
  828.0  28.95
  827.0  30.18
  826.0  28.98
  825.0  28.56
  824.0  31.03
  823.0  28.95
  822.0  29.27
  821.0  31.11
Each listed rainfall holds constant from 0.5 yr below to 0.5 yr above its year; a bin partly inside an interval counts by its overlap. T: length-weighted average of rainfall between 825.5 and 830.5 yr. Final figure 28.3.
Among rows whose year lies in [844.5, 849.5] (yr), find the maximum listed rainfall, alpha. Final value 26.5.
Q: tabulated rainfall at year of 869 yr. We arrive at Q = 8.838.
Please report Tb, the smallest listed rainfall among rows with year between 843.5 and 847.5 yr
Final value 25.02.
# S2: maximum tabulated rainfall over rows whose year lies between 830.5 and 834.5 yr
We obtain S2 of 28.04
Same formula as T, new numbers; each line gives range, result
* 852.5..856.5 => 20.1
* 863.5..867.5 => 11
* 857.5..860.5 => 19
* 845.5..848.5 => 25.4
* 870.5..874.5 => 11.2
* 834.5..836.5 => 26.3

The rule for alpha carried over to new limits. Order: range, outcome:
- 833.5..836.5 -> 27.72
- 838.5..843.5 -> 26.51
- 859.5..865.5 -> 18.43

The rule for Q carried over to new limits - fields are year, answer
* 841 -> 25.42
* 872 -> 11.1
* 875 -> 14.12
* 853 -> 21.21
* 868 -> 8.516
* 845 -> 26.5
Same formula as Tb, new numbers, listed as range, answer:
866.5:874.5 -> 8.516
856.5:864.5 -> 12.3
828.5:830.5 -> 26.66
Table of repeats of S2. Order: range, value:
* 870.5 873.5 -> 12.02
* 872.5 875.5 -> 14.12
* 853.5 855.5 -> 19.9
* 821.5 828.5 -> 31.03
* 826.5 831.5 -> 30.18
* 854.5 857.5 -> 20.97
